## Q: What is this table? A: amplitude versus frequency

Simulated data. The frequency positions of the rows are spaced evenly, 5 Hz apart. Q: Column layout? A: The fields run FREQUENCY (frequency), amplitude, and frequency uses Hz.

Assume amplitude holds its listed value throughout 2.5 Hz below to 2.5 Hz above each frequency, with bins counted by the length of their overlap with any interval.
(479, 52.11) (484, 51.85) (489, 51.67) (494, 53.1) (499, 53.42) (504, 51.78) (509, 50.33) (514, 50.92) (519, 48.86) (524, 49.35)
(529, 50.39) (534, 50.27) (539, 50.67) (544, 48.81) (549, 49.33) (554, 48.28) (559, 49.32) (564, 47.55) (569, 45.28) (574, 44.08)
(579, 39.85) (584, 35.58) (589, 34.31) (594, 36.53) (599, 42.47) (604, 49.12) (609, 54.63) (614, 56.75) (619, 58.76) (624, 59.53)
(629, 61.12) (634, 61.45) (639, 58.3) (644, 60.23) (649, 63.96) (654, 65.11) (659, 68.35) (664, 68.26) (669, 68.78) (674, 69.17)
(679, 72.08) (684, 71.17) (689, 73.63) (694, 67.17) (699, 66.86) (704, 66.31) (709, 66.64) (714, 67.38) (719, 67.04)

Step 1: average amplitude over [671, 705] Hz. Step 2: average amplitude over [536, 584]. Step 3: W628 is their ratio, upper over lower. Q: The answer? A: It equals 1.50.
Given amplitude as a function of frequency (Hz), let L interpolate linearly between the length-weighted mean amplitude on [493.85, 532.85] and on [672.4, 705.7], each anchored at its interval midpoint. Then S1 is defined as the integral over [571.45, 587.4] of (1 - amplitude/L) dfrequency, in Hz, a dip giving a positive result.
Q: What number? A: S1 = 5.1 Hz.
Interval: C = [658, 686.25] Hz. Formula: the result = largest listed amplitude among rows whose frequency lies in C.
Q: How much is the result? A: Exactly 72.08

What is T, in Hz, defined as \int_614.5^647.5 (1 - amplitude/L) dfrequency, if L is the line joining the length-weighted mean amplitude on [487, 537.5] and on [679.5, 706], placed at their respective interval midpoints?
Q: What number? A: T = 1.7 Hz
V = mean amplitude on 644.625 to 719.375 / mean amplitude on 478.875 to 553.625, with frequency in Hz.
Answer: 1.34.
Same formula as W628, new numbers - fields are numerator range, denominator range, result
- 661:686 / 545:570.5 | 1.45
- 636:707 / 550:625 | 1.44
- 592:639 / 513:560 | 1.09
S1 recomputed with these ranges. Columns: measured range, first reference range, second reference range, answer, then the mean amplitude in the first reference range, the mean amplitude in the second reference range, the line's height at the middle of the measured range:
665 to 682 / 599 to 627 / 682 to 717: -1.5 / 54.7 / 68.4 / 64.3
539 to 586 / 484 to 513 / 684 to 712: 9.4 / 52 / 68.4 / 57.2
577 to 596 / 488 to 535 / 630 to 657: 6.9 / 51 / 61.9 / 57.2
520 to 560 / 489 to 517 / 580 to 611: -1.5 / 51.8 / 41.8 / 47.8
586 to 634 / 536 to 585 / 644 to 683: 5.2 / 46.2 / 67.6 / 56.5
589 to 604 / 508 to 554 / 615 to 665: 4.5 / 49.8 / 62.2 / 57.2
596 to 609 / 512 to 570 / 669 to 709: 2.4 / 49.2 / 69.3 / 57.5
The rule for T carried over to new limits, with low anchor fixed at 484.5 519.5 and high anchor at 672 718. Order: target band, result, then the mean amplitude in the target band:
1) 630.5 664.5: 0.70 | 63.3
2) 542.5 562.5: 2.58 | 48.9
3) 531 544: 1.10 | 50.1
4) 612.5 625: 0.75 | 58.3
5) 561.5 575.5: 2.87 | 45.7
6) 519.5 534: 1.08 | 49.8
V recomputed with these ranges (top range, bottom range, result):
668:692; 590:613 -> 1.56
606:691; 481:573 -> 1.28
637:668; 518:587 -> 1.37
